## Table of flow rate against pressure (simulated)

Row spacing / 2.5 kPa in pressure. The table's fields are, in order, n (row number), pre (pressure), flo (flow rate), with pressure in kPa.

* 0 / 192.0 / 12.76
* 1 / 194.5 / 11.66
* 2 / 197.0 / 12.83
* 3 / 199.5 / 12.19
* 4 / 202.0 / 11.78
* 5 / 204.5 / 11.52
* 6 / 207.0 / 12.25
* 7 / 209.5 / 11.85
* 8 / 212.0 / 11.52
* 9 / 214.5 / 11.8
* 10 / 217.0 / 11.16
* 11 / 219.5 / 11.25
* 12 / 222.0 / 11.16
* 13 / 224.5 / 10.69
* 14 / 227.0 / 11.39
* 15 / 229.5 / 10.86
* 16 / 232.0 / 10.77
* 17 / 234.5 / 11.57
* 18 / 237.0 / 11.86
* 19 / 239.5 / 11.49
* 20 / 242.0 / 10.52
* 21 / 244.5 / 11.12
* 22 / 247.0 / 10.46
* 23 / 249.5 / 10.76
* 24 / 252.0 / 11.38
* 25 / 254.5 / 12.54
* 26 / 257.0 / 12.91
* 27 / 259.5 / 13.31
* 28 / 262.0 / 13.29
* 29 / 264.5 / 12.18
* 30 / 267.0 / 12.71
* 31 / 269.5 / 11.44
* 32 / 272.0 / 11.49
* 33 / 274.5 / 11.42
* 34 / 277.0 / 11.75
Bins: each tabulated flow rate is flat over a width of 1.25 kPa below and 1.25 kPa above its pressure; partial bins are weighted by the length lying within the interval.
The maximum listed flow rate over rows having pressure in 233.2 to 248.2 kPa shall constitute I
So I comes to 11.86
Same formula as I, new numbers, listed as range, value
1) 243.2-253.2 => 11.38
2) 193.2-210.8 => 12.83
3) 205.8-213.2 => 12.25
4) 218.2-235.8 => 11.57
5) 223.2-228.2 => 11.39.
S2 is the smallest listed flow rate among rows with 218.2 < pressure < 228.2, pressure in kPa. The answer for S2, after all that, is 10.69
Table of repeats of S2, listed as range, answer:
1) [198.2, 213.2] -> 11.52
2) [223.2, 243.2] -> 10.52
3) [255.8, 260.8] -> 12.91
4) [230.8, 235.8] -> 10.77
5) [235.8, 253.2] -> 10.46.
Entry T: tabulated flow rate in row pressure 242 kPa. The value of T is 10.52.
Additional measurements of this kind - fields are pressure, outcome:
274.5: 11.42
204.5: 11.52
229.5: 10.86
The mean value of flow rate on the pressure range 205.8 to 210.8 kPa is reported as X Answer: 12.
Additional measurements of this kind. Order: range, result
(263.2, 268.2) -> 12.5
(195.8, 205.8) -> 12.1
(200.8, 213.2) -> 11.8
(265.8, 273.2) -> 11.9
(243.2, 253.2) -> 10.9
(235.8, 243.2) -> 11.3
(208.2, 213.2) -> 11.7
